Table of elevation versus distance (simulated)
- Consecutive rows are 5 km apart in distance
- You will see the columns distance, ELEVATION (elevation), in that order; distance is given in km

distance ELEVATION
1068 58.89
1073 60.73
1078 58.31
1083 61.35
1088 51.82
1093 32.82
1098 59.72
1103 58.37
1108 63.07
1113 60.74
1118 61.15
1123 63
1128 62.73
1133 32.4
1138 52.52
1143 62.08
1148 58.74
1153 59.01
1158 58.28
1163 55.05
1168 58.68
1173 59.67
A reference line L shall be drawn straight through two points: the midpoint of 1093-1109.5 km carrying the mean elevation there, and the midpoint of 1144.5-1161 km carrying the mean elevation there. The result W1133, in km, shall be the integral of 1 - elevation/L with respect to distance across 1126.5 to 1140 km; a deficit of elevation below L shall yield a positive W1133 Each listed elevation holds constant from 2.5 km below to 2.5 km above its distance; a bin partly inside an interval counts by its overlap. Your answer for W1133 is 2.25 km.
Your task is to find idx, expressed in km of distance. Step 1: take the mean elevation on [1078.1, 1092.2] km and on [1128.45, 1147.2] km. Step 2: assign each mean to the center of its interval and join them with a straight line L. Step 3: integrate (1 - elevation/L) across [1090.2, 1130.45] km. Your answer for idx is -3.8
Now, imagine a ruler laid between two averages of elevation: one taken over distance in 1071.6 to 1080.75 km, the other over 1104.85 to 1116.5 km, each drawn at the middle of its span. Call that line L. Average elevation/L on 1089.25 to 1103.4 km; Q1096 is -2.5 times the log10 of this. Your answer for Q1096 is 0.23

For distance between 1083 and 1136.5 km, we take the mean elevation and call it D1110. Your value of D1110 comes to 54.9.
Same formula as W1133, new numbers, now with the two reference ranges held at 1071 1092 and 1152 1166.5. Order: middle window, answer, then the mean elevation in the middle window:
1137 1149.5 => -0.3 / 58.3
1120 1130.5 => -1.1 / 62.8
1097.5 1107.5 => -0.6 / 59.7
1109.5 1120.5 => -0.9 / 61.1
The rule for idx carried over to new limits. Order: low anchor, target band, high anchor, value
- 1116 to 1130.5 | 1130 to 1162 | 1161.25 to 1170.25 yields 2.8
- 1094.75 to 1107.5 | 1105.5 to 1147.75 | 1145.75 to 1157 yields 0.8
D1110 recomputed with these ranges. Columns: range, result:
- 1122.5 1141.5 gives 52.1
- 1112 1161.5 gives 56.9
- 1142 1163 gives 58.8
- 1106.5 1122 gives 61.7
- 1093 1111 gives 56.6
